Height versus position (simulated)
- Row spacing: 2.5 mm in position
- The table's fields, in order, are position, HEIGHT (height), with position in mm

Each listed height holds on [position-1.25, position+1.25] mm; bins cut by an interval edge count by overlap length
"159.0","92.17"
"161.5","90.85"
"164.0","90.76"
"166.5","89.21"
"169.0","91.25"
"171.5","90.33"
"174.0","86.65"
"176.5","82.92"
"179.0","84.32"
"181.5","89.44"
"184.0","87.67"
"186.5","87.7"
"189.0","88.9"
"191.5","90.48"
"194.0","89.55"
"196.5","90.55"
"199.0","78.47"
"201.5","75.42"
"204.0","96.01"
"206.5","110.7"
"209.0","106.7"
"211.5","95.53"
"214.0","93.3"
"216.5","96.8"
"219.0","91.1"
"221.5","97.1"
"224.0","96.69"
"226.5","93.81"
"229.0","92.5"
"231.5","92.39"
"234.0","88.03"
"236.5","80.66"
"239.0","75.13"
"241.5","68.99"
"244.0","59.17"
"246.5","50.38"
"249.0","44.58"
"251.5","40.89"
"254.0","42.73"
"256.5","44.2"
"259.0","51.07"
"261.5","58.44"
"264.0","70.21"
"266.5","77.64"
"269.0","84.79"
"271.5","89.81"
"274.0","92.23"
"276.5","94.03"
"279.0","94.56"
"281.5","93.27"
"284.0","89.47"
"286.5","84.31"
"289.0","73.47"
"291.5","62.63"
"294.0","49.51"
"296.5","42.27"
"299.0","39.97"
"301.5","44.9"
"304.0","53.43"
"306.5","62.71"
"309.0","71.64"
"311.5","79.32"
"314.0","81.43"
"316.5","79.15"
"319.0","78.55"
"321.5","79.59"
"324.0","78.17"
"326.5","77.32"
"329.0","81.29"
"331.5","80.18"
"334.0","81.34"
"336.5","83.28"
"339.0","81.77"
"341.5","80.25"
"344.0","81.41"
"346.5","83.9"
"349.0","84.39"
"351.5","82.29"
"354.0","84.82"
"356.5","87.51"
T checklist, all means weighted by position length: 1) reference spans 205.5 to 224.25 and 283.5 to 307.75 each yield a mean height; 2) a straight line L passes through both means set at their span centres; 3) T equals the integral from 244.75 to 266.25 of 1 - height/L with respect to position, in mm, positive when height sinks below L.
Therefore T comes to 7.3 mm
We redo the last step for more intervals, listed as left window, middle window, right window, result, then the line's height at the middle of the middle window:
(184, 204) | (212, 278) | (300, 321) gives 2.6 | 78.9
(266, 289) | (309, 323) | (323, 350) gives 0.8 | 83.7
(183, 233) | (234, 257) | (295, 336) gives 7.2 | 84.6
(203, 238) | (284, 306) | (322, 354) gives 7.1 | 86.4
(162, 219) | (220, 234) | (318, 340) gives -1.0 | 87.8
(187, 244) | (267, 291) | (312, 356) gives -0.6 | 85.1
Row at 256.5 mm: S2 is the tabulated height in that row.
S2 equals 44.2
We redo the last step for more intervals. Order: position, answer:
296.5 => 42.27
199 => 78.47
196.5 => 90.55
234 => 88.03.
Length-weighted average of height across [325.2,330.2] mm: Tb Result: 79.3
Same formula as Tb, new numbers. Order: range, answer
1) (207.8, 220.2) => 96.7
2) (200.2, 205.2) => 85.5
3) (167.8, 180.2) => 87.1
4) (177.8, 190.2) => 87.6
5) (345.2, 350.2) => 84.1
